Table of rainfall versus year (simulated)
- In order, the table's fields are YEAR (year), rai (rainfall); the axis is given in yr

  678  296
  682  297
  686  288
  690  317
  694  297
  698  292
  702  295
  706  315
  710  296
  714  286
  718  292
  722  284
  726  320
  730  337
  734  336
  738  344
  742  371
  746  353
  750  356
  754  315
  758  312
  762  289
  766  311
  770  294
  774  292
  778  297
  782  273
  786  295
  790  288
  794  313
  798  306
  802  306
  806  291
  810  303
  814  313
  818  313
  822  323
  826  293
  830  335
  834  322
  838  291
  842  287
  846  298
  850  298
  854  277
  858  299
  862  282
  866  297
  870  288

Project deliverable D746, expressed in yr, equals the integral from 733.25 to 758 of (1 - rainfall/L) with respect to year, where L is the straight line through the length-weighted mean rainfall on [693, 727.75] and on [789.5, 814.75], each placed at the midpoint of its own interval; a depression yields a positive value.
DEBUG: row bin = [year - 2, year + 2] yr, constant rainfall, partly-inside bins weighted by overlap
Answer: -3.64 yr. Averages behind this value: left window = 297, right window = 303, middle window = 344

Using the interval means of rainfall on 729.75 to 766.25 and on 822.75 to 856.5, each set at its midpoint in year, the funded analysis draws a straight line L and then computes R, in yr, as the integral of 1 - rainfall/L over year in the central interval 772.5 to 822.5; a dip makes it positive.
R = 2.4 yr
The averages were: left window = 333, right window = 301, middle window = 300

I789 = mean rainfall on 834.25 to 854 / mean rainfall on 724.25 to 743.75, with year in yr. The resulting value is 0.86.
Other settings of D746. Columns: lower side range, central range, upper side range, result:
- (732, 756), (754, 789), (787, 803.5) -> 2.9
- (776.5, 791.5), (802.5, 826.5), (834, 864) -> -1.4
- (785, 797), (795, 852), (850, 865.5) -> -2.2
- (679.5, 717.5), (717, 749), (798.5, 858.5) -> -3.4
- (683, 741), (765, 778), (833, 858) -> 0.2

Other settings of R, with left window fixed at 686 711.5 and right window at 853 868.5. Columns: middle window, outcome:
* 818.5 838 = -1.6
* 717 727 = 0.1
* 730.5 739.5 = -1.2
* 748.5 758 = -1.0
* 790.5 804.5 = -0.5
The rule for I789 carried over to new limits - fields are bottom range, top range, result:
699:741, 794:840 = 0.99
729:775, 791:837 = 0.95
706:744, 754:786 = 0.93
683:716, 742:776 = 1.07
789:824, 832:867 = 0.96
